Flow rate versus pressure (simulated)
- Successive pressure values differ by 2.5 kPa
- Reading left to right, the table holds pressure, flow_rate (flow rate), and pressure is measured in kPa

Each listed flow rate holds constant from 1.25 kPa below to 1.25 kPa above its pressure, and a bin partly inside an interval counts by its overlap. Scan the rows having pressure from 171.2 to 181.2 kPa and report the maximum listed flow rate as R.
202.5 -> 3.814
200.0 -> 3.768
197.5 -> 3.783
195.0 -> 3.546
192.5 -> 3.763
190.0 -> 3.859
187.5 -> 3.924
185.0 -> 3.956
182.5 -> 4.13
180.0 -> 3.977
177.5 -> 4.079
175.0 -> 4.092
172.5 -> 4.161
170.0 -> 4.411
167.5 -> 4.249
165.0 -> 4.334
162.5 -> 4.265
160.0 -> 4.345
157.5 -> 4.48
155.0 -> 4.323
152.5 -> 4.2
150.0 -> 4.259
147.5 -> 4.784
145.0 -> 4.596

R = 4.161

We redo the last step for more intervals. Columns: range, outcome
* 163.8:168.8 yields 4.334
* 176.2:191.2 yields 4.13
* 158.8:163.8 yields 4.345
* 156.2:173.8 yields 4.48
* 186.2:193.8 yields 3.924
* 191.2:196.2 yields 3.763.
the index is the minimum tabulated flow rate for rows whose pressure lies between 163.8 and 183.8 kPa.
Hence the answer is 3.977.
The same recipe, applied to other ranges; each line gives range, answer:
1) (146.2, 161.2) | 4.2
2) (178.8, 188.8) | 3.924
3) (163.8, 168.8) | 4.249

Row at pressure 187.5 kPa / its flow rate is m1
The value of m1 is 3.924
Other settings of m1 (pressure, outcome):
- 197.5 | 3.783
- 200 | 3.768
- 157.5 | 4.48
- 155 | 4.323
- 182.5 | 4.13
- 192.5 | 3.763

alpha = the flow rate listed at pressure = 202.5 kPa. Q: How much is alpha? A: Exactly 3.814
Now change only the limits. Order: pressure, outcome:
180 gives 3.977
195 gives 3.546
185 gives 3.956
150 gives 4.259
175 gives 4.092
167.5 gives 4.249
